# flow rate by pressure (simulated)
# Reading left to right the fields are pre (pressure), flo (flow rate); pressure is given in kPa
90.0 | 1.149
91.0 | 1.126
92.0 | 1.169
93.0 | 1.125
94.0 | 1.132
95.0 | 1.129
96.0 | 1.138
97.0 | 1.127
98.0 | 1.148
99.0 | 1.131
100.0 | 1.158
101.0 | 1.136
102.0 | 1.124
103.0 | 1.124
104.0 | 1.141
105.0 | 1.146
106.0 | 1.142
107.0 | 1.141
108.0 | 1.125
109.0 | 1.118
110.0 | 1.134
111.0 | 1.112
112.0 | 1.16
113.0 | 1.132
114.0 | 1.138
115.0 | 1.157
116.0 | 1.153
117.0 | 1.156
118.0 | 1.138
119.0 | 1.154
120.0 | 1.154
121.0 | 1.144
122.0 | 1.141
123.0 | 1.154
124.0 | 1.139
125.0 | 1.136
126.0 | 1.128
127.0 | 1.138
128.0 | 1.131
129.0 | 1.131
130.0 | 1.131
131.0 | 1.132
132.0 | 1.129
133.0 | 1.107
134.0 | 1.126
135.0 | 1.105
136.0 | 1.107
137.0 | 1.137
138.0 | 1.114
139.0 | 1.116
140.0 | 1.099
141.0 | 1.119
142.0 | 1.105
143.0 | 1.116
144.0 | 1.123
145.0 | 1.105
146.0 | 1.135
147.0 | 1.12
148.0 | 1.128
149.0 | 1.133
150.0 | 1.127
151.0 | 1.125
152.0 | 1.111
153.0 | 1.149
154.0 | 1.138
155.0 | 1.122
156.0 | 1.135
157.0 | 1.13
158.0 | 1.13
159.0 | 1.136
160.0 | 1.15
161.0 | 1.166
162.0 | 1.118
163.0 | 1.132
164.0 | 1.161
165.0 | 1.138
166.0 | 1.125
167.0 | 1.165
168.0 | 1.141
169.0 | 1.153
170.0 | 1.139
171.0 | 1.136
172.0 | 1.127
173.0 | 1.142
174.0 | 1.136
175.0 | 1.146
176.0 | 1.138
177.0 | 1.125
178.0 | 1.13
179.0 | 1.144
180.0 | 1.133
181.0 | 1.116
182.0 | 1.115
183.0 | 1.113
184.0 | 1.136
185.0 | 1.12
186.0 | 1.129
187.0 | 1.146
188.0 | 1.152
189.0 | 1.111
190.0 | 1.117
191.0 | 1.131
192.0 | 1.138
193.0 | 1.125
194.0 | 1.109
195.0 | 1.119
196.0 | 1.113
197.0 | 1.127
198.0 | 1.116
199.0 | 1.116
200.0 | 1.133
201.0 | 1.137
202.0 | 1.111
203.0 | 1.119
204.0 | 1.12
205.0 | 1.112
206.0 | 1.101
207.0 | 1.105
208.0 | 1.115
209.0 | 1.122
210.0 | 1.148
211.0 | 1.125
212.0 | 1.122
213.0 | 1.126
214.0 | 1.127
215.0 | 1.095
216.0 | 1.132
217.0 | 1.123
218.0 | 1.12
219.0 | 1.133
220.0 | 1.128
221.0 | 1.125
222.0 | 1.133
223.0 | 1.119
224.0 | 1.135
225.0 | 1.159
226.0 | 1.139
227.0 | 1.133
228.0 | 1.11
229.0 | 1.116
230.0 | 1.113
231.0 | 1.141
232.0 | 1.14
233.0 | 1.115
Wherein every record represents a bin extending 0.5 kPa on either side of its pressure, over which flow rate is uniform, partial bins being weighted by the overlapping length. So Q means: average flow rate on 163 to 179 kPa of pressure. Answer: 1.14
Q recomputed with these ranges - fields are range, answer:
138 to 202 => 1.13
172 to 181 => 1.14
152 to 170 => 1.14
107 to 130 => 1.14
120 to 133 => 1.14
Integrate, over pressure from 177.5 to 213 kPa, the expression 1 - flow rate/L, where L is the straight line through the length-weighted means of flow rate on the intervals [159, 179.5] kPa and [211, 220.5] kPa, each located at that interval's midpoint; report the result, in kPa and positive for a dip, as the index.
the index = 0.2 kPa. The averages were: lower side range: 1.14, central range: 1.12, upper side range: 1.12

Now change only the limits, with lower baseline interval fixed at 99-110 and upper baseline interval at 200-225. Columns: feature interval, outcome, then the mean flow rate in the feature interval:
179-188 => -0.02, 1.13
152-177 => -0.23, 1.14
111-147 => 0.06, 1.13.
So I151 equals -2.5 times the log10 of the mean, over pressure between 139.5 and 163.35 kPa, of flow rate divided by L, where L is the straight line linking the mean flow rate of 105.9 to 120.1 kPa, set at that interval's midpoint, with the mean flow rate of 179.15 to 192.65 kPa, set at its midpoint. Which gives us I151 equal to 0.01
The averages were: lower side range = 1.14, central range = 1.13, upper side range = 1.13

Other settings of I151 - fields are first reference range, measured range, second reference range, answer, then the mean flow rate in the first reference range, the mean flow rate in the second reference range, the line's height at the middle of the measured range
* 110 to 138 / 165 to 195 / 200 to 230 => 0.00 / 1.14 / 1.12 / 1.13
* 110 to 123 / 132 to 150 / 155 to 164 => 0.02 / 1.14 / 1.14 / 1.14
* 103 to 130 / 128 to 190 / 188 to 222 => 0.00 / 1.14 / 1.12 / 1.13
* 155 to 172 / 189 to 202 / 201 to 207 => 0.00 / 1.14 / 1.11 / 1.12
